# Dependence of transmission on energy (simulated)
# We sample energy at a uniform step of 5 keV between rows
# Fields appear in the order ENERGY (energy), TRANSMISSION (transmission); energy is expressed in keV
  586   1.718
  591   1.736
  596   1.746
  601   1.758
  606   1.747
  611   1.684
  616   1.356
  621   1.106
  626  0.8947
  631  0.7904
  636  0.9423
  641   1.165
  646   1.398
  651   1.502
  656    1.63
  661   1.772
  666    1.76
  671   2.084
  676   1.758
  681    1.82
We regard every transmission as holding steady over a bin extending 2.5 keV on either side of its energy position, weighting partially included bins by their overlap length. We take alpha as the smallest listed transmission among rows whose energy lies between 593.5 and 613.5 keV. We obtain 1.684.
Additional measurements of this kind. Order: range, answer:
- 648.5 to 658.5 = 1.502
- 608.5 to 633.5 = 0.7904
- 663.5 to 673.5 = 1.76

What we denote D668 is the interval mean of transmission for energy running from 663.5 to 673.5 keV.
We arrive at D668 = 1.92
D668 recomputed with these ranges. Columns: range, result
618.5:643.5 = 0.98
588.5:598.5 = 1.74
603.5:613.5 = 1.72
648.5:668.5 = 1.67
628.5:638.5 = 0.866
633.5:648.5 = 1.17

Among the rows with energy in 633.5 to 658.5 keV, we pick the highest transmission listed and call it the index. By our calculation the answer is 1.63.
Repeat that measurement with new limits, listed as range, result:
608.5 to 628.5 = 1.684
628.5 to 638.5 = 0.9423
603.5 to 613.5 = 1.747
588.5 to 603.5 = 1.758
